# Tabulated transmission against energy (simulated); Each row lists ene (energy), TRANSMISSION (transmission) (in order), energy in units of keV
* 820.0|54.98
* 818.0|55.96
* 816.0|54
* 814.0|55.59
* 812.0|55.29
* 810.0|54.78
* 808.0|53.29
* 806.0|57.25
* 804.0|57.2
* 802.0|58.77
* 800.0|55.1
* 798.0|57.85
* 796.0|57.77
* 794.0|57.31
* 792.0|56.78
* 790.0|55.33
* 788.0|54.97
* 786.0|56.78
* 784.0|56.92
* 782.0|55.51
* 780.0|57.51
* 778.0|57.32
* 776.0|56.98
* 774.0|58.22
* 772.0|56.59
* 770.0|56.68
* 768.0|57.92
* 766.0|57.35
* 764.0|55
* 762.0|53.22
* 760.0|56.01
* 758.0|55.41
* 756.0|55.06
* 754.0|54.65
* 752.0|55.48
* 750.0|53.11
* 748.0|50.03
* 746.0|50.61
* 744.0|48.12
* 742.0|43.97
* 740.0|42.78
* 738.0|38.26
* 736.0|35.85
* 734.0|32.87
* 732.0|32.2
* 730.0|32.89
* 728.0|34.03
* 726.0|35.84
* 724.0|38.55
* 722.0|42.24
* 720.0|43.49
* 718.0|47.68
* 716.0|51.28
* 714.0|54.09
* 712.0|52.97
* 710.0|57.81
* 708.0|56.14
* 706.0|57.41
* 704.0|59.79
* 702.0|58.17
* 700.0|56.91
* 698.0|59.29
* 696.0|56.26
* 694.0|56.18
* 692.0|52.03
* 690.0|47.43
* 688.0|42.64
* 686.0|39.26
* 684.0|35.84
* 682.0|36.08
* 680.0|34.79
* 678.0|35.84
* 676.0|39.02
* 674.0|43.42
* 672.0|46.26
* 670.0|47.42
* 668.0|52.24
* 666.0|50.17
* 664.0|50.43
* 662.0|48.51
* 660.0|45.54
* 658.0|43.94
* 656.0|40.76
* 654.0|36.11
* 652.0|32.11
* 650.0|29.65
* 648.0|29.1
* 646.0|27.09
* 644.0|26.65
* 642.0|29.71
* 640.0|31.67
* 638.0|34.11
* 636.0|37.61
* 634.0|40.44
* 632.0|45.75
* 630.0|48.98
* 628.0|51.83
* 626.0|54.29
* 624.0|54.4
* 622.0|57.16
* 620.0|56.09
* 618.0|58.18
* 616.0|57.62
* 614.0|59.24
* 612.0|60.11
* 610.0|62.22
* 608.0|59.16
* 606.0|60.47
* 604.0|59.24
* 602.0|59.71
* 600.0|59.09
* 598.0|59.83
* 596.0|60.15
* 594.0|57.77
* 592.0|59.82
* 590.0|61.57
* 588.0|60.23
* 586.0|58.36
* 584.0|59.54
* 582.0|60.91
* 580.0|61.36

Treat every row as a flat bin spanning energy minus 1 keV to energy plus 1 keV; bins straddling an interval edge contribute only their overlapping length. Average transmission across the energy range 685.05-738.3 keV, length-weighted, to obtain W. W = 47.2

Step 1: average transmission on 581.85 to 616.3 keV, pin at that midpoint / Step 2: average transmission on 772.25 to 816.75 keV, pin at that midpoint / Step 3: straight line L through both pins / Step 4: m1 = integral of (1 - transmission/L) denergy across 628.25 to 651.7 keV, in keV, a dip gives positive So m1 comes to 9.52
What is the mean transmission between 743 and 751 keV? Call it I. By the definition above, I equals 50.5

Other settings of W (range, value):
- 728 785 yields 50.3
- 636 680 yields 38.9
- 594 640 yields 53.9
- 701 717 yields 56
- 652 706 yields 46.6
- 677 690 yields 38.2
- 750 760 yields 55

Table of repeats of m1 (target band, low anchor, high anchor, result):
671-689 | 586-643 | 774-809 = 5.1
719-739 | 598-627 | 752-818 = 7.1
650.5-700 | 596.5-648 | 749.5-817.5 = 6.8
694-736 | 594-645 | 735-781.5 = 3.4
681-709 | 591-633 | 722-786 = 0.8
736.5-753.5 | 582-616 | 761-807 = 2.9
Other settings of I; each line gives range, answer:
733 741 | 37.4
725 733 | 33.7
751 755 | 55.1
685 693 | 45.3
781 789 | 56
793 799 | 57.6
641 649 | 28.1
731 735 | 32.5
